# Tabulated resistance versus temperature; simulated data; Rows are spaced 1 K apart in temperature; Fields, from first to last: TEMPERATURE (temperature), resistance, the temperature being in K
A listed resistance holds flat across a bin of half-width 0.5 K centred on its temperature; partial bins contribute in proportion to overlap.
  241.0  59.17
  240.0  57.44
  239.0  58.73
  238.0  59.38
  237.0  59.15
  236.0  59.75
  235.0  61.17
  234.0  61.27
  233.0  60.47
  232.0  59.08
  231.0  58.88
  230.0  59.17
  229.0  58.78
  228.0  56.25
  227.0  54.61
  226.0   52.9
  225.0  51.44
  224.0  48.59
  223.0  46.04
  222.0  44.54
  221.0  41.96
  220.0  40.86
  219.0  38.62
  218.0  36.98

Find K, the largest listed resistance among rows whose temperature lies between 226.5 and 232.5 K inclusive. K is 59.17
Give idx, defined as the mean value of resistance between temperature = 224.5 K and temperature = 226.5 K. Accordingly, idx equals 52.2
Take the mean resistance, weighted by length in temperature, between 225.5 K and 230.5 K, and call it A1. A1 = 56.3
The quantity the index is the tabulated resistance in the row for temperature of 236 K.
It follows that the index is 59.75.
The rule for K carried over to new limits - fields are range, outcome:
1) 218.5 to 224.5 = 48.59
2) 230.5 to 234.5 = 61.27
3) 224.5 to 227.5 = 54.61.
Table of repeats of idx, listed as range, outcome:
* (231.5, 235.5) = 60.5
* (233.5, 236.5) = 60.7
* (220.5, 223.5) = 44.2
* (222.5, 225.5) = 48.7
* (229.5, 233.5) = 59.4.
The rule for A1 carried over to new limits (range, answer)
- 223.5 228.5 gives 52.8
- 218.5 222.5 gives 41.5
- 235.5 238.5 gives 59.4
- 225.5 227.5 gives 53.8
